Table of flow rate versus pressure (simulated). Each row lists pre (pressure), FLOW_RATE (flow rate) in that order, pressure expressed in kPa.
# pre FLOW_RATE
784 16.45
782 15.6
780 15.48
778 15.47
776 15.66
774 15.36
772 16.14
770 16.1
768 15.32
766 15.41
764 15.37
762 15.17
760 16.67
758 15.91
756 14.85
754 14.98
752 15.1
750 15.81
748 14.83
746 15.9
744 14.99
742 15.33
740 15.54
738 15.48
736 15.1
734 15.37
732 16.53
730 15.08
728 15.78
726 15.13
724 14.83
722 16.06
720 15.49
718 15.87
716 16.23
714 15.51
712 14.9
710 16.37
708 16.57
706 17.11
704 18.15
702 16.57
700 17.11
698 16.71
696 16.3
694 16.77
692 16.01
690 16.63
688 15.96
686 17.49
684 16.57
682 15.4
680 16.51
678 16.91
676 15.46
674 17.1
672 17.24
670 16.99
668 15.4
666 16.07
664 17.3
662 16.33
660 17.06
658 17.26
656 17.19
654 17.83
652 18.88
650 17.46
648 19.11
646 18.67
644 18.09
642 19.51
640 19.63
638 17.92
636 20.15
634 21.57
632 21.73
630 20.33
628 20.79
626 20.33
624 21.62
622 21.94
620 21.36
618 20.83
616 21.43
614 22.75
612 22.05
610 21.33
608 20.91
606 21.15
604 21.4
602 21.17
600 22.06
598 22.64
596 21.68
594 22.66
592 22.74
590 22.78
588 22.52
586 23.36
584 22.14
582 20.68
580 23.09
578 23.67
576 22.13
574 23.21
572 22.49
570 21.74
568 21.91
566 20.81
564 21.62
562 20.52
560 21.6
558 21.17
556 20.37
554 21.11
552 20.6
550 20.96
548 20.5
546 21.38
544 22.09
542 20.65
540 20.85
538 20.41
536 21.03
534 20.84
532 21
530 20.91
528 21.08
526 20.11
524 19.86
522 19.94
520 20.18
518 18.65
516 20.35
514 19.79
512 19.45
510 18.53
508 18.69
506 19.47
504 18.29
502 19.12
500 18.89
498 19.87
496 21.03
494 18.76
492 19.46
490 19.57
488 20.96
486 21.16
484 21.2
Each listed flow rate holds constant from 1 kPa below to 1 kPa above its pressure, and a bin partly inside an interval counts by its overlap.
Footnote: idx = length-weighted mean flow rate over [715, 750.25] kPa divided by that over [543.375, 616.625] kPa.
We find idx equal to 0.71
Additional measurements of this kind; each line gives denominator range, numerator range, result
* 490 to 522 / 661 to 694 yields 0.85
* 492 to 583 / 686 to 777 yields 0.77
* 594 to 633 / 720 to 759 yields 0.72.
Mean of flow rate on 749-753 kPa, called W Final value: 15.5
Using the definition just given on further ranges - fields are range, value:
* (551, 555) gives 20.9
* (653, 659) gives 17.4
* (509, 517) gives 19.5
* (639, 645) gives 19.1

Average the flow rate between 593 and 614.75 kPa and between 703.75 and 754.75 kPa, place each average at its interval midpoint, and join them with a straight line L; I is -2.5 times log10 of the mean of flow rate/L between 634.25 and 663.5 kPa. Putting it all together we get 0.08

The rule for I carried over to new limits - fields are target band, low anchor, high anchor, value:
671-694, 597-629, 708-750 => 0.09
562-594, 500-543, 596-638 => -0.08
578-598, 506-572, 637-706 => -0.16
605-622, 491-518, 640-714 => -0.20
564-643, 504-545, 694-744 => -0.17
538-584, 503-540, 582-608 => -0.02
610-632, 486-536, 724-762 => -0.20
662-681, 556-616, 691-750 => 0.10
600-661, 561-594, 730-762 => 0.00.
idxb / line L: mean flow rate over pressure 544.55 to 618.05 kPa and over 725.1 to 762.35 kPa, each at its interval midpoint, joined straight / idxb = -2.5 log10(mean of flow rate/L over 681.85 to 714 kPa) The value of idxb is 0.04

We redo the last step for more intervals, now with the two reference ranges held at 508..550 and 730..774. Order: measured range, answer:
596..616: -0.16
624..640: -0.13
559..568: -0.09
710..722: 0.04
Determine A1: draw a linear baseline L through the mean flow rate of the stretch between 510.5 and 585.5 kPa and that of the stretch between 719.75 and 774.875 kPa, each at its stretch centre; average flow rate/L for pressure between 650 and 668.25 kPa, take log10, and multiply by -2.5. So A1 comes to 0.05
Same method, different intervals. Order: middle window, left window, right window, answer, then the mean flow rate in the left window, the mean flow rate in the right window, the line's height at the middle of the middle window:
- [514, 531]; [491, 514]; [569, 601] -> -0.004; 19.3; 22.5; 20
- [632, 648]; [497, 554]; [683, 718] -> -0.101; 20.1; 16.5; 17.8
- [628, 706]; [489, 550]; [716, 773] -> -0.032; 20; 15.5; 17.1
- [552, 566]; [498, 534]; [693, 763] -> -0.114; 19.7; 15.8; 18.9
